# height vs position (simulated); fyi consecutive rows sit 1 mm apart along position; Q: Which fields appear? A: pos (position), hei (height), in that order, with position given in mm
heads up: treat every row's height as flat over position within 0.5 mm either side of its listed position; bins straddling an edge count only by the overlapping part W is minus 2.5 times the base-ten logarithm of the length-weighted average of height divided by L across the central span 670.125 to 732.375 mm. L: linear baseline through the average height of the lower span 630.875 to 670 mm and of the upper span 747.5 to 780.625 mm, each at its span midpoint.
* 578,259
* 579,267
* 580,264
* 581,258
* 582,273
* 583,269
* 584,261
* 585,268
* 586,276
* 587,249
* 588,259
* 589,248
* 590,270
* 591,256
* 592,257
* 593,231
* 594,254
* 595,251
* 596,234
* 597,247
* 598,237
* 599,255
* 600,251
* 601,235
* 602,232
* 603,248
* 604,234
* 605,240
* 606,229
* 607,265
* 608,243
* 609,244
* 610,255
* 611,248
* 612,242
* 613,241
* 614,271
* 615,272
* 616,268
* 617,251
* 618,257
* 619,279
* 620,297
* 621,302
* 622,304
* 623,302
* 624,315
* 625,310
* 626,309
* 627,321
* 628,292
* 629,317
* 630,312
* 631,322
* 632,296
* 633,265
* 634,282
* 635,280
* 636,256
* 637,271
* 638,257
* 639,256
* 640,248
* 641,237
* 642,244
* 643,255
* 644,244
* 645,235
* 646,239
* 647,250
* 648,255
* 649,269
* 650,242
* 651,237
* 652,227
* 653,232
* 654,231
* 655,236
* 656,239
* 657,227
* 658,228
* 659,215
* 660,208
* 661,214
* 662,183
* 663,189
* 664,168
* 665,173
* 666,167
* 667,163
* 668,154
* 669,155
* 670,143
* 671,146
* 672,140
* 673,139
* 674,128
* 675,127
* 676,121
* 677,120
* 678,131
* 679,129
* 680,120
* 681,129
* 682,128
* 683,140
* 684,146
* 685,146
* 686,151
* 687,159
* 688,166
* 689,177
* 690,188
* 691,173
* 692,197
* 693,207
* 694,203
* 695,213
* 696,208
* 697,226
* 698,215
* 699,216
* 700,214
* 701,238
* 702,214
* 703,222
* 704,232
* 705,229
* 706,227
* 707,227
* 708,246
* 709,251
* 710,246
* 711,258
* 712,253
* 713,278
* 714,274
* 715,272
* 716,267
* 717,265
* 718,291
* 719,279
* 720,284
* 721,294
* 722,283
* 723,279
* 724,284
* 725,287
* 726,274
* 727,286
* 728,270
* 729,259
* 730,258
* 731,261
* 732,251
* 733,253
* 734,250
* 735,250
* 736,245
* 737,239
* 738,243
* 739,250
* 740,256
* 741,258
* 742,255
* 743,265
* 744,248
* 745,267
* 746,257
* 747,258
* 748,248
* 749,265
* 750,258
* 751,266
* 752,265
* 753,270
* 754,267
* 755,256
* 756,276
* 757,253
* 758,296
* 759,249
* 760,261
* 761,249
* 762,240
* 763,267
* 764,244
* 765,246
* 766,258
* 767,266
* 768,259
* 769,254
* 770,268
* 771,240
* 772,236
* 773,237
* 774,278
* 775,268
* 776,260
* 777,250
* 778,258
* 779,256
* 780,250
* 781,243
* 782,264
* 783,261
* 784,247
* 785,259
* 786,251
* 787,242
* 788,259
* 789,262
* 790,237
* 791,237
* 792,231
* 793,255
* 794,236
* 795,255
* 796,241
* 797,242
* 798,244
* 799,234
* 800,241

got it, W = 0.15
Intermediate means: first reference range 230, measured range 213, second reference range 258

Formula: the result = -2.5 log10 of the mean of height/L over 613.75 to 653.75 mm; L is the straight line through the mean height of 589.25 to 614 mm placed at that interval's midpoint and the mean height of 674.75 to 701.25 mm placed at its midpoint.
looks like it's -0.24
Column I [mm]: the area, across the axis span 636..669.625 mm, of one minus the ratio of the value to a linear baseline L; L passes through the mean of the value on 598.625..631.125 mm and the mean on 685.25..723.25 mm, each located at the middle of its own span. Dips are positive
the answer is 4.2 mm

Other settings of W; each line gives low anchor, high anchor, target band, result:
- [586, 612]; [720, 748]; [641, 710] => 0.29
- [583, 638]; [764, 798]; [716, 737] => -0.05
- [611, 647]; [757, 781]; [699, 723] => 0.04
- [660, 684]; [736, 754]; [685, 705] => -0.09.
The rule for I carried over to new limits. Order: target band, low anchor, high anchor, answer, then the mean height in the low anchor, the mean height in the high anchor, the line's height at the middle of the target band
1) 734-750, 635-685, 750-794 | -0.9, 196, 255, 240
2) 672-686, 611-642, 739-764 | 7.2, 280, 260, 272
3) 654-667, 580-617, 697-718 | 2.3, 252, 243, 247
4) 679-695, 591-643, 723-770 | 6.1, 266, 260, 263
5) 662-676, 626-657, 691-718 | 5.4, 262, 234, 250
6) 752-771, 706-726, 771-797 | -0.2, 268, 251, 256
